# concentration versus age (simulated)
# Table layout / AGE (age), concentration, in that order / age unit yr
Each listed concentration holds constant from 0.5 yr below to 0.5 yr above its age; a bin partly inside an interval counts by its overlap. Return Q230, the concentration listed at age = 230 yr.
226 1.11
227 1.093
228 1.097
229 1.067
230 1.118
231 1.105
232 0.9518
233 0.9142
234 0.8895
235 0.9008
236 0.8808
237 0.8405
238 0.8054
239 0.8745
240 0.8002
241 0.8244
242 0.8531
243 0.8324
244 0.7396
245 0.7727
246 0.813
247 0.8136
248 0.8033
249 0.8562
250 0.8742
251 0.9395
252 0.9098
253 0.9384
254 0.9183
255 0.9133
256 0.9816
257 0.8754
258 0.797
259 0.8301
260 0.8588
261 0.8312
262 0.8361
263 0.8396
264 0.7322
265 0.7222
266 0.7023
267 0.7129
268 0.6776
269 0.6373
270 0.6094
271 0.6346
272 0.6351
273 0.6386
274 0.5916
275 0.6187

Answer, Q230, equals 1.118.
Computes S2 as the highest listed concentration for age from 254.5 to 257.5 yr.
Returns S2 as 0.9816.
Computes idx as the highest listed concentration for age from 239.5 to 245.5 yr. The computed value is 0.8531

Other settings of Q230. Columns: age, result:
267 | 0.7129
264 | 0.7322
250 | 0.8742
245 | 0.7727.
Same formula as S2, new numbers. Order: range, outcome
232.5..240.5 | 0.9142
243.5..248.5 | 0.8136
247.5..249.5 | 0.8562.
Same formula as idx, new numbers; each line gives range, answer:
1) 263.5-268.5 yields 0.7322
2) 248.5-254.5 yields 0.9395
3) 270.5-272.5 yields 0.6351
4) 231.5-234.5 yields 0.9518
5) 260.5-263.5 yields 0.8396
